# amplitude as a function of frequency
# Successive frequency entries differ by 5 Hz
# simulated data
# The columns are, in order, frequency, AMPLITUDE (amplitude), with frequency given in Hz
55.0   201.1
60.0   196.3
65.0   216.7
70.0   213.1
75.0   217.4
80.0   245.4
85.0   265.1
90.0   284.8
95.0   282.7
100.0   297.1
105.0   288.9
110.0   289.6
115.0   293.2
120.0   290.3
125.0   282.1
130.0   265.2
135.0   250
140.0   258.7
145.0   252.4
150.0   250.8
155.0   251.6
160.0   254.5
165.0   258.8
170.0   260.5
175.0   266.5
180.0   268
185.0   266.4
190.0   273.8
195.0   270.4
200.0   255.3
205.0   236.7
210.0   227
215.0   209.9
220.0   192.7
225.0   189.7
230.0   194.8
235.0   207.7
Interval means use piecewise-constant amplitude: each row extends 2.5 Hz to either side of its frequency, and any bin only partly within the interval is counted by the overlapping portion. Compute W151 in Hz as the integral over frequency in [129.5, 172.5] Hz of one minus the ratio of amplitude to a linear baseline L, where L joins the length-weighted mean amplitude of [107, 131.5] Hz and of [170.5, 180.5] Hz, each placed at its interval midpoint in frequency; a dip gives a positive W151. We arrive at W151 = 2.9 Hz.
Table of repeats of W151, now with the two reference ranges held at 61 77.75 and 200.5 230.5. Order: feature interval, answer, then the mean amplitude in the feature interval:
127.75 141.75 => -2.9 Hz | 258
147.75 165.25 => -3.3 Hz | 253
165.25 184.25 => -4.6 Hz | 264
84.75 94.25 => -2.9 Hz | 279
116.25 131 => -4.7 Hz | 282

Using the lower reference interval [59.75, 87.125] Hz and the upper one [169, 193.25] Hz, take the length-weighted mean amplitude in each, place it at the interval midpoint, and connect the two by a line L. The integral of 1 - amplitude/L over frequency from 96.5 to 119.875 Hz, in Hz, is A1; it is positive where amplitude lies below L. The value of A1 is -5.0 Hz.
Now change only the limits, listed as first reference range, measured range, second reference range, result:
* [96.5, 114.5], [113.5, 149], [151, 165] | 0.6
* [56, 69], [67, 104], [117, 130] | -3.5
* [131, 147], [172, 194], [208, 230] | -4.1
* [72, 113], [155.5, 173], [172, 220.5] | -0.1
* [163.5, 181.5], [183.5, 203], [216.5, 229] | -2.6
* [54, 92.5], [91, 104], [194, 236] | -3.4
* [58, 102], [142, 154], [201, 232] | -1.2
